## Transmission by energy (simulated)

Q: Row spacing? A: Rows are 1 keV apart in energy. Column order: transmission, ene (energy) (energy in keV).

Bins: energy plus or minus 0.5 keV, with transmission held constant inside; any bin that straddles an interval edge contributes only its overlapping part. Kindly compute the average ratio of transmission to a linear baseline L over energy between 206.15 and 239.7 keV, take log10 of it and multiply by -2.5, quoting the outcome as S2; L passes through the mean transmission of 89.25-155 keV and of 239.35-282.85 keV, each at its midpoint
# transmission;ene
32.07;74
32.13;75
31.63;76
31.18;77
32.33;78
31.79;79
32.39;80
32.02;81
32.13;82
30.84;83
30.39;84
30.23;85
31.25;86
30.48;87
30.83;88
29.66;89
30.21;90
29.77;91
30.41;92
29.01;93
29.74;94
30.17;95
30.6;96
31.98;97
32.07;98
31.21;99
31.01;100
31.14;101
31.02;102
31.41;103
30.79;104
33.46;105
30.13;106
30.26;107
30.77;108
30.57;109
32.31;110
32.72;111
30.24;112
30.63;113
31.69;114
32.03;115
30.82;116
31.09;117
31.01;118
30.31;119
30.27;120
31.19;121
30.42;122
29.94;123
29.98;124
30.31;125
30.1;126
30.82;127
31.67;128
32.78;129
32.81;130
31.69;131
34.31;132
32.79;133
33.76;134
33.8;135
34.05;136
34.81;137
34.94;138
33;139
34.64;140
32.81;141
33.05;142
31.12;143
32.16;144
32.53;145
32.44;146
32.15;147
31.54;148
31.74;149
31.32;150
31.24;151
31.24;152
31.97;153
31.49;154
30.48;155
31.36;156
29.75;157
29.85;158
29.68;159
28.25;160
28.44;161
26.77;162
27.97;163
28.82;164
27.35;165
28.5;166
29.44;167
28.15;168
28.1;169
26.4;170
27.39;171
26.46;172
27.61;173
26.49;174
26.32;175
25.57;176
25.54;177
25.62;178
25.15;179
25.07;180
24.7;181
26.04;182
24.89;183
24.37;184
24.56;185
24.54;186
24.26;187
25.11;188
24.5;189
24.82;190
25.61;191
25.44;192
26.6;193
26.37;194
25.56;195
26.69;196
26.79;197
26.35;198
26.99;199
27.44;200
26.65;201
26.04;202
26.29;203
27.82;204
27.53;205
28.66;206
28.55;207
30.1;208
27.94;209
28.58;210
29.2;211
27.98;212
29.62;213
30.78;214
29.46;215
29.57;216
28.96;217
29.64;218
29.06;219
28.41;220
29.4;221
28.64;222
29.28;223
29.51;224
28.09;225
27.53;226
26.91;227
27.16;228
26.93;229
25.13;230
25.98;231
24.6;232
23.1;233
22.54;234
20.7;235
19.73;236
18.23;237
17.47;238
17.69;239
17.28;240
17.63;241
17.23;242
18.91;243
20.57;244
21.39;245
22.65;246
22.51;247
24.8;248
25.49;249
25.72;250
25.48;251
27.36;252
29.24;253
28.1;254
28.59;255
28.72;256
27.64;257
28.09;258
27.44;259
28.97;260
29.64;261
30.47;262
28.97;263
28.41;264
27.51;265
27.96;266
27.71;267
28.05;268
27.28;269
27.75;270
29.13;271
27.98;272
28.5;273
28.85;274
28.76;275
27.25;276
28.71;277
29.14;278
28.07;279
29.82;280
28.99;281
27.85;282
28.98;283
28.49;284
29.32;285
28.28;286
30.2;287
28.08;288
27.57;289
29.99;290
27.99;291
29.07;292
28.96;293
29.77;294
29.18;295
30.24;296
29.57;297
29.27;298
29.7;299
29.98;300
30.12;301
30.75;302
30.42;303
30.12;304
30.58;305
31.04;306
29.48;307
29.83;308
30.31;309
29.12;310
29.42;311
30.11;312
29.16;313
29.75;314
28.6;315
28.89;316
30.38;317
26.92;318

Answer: 0.06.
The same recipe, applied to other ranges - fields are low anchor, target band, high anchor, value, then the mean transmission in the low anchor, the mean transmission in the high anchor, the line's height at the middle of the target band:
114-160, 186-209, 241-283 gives 0.11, 31.8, 26.9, 29.4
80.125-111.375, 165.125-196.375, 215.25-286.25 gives 0.10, 30.9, 26.3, 28.4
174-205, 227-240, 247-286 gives 0.20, 25.8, 28.1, 27.1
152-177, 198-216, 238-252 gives -0.14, 28.4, 21.4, 24.7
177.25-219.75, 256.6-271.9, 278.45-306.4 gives 0.01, 26.9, 29.4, 28.6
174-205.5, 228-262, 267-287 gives 0.15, 25.8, 28.5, 27.5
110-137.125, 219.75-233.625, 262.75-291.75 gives 0.09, 31.7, 28.5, 29.5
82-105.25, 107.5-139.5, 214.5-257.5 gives -0.08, 30.8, 25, 29.5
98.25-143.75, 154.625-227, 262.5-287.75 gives 0.11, 31.8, 28.5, 30.3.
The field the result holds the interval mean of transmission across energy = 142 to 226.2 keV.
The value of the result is 28.1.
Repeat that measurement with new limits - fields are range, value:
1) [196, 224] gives 28.4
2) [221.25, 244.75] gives 23.1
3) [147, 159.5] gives 31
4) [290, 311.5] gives 29.8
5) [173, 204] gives 25.7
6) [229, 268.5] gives 24.6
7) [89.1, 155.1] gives 31.6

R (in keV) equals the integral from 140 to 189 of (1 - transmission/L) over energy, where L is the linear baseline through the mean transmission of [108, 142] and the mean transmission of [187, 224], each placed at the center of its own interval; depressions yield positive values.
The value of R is 2.33 keV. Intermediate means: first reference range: 31.9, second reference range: 27.7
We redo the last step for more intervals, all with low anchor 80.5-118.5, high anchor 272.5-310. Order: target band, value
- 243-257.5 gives 2.1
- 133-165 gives -1.0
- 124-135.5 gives -0.6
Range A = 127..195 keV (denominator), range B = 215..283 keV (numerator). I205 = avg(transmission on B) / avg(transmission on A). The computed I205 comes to 0.9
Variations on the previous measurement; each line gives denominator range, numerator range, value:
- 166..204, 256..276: 1.09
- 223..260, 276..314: 1.21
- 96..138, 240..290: 0.85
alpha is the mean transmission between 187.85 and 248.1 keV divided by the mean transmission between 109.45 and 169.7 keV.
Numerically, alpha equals 0.82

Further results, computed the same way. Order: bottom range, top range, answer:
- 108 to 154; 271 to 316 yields 0.92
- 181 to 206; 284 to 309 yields 1.14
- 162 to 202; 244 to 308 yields 1.08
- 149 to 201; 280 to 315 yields 1.08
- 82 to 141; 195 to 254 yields 0.82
